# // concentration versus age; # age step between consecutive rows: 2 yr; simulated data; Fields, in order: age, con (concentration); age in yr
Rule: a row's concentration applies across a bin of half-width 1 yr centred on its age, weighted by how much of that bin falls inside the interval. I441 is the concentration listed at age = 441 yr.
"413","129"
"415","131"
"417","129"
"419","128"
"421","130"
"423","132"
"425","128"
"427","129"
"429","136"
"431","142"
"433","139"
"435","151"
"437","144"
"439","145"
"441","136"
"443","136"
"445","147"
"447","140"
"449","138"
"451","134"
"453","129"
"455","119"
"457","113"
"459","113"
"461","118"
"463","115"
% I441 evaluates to 136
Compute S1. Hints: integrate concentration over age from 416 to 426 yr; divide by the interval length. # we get 129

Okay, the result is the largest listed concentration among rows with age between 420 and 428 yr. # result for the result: 132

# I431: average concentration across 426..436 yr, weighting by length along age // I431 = 139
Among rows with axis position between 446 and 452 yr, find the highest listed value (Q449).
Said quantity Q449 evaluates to 140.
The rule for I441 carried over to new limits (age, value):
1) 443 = 136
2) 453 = 129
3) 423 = 132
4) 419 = 128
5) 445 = 147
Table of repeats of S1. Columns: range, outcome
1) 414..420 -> 129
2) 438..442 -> 140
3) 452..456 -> 124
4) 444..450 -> 142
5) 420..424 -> 131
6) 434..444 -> 142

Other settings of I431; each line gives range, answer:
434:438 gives 148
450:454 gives 132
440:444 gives 136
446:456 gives 132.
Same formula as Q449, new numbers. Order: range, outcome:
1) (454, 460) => 119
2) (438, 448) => 147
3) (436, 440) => 145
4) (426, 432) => 142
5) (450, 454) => 134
